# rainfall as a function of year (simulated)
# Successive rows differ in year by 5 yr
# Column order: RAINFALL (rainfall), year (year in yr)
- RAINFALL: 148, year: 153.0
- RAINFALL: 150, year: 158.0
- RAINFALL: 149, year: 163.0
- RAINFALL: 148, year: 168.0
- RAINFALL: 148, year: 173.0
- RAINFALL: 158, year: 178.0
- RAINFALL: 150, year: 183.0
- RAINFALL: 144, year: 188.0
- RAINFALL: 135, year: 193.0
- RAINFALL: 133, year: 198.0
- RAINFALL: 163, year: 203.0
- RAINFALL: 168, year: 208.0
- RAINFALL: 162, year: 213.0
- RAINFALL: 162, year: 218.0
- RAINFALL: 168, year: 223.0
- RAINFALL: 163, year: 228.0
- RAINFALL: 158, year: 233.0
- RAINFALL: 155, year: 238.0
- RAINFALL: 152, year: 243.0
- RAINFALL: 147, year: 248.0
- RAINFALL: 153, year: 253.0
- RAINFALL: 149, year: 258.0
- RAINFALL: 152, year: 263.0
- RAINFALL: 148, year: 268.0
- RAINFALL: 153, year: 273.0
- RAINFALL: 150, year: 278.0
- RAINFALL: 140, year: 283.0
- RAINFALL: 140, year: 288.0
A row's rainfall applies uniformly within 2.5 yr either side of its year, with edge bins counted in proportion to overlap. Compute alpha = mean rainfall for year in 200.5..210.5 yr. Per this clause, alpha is 166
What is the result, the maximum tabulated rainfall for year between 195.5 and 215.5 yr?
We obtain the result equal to 168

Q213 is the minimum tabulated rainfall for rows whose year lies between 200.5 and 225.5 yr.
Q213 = 162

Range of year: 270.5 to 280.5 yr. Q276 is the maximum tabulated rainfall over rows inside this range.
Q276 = 153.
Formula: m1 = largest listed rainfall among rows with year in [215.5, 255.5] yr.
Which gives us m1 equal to 168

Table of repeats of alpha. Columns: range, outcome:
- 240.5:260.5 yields 150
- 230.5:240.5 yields 156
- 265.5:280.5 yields 150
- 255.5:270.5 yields 150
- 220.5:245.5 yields 159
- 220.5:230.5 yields 166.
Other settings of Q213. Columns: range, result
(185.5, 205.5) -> 133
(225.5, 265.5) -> 147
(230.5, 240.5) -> 155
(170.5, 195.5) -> 135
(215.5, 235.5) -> 158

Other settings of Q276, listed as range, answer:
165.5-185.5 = 158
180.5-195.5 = 150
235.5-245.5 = 155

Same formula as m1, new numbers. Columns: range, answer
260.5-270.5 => 152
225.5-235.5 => 163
